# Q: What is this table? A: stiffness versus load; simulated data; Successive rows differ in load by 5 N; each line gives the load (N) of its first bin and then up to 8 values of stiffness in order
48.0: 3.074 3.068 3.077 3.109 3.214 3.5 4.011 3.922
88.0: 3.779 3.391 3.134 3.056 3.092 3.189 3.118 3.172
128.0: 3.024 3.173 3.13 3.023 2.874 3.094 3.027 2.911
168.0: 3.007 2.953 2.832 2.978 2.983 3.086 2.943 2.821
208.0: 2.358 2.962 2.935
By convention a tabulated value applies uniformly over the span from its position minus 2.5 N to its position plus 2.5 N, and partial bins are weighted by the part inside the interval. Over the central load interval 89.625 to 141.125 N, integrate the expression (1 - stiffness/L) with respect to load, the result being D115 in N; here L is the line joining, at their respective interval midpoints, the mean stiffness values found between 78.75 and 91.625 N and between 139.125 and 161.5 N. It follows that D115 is 4.3 N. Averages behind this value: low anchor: 3.83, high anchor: 3.01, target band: 3.16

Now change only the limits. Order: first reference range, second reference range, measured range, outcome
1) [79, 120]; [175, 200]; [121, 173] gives 1.8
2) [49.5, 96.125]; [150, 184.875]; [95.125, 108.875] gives 0.8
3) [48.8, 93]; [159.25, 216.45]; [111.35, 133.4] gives 0.5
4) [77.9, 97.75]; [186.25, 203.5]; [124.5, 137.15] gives 1.1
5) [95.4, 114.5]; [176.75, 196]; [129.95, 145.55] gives -0.2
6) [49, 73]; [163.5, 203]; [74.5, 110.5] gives -4.4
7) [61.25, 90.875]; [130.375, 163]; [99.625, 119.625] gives 1.3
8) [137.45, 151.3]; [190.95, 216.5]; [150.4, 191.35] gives -0.7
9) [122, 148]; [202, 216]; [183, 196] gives -1.0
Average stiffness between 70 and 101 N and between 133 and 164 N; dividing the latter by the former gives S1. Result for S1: 0.84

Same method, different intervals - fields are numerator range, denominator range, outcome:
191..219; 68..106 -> 0.81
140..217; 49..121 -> 0.88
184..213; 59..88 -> 0.81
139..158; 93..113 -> 0.96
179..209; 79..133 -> 0.87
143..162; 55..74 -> 0.94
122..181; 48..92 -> 0.88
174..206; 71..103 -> 0.82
